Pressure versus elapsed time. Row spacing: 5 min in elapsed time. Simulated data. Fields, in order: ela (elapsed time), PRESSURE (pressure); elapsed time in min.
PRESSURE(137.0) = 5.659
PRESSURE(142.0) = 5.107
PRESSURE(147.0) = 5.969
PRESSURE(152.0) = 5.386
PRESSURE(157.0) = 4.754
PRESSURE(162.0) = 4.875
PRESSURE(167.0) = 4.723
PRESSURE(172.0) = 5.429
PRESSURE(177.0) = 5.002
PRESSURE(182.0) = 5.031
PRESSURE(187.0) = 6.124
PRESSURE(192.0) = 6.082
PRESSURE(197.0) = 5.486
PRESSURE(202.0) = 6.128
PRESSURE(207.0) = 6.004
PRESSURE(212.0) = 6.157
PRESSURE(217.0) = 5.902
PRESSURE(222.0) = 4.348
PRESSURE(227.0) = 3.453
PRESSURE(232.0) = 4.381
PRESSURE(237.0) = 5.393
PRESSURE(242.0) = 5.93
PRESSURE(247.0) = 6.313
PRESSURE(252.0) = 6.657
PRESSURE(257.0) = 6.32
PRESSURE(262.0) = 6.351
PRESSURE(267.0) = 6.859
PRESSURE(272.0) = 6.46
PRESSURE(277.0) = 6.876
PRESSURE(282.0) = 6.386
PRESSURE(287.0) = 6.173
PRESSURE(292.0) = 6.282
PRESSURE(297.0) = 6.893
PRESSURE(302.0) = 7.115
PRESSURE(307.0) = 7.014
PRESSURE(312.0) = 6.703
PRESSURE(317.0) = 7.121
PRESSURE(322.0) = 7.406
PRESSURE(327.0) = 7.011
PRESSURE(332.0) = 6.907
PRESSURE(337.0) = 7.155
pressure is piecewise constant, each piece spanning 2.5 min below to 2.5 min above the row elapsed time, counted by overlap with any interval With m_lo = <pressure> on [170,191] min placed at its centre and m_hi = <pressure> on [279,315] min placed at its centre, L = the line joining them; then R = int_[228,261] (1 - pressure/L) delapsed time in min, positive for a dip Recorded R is 2.0 min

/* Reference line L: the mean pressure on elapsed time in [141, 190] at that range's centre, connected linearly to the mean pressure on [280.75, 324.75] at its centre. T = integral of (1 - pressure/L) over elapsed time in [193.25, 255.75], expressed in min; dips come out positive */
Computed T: 3.9 min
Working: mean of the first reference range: 5.25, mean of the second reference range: 6.8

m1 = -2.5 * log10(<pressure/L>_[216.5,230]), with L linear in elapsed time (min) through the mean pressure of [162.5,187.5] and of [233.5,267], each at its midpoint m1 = 0.31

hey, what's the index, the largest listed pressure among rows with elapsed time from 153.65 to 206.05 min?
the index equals 6.128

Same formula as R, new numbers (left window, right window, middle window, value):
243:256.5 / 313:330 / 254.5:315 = 1.2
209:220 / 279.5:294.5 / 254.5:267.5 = -0.6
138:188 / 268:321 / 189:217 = -1.4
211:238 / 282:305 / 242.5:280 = -4.8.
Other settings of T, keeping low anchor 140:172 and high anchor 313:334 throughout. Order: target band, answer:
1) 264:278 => -0.5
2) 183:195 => -0.9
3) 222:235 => 4.2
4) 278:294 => 0.8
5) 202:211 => -0.5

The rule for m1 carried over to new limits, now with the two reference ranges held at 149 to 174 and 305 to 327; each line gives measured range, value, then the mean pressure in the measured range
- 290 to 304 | 0.01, 6.77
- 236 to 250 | 0.03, 5.96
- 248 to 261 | -0.03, 6.45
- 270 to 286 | 0.00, 6.54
